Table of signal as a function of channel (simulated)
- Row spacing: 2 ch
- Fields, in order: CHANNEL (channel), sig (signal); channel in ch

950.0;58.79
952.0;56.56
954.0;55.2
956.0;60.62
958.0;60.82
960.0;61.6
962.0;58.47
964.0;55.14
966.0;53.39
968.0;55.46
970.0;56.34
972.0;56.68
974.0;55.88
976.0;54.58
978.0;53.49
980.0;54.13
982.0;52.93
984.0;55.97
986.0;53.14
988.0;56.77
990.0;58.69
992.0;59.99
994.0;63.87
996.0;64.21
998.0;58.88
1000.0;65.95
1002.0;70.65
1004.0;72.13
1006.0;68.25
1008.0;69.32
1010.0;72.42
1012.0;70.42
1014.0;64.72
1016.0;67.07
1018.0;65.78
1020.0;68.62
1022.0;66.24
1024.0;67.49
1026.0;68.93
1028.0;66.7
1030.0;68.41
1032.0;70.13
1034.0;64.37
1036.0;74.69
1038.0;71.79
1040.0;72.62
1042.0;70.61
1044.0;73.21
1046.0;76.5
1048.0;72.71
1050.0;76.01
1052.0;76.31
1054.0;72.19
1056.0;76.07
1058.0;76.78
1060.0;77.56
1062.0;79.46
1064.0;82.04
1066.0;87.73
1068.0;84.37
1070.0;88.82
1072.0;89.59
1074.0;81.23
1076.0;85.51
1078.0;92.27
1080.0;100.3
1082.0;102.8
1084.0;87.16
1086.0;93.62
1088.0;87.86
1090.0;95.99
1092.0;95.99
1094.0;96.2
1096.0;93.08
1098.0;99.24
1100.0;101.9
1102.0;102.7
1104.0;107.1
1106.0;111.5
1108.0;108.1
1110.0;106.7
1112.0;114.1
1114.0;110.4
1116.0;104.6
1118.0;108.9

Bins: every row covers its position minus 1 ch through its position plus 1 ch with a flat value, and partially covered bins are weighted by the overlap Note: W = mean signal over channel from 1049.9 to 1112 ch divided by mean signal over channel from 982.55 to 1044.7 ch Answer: 1.38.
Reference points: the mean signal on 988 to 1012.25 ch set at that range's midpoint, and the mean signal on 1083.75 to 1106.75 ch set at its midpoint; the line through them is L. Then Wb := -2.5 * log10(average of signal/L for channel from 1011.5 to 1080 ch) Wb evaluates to 0.08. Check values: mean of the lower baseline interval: 65.7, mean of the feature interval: 75.3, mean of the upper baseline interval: 97.9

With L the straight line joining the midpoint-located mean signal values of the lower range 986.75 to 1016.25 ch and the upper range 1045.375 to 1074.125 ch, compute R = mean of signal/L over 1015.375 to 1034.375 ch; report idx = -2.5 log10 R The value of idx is 0.058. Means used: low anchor 65.4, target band 67.5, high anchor 79.8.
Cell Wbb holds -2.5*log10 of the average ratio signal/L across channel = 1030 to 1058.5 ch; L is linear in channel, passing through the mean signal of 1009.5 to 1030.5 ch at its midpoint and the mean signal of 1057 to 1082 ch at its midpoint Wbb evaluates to 0.06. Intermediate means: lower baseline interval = 67.8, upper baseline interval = 86.2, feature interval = 72.9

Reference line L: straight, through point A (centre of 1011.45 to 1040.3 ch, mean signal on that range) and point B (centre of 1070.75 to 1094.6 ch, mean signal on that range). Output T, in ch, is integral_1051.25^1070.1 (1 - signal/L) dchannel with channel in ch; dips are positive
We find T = 0.8 ch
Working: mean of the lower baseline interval 68.4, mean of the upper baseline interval 92.3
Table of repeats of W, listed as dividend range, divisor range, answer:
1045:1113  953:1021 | 1.49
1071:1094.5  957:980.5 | 1.64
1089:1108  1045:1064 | 1.32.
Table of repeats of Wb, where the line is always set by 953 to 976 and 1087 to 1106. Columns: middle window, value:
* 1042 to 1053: 0.118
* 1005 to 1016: 0.041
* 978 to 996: 0.127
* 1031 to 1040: 0.129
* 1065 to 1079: 0.046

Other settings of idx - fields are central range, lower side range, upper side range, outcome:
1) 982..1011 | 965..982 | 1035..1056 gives -0.04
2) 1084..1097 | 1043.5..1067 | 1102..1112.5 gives 0.06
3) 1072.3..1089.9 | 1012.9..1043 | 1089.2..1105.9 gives 0.01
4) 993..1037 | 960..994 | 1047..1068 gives -0.02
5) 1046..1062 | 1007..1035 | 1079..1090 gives 0.08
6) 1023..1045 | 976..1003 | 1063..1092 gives 0.07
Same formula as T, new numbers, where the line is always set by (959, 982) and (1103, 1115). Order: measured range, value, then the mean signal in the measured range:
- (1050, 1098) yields 4.53 ch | 87.1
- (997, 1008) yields 0.15 ch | 67.4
